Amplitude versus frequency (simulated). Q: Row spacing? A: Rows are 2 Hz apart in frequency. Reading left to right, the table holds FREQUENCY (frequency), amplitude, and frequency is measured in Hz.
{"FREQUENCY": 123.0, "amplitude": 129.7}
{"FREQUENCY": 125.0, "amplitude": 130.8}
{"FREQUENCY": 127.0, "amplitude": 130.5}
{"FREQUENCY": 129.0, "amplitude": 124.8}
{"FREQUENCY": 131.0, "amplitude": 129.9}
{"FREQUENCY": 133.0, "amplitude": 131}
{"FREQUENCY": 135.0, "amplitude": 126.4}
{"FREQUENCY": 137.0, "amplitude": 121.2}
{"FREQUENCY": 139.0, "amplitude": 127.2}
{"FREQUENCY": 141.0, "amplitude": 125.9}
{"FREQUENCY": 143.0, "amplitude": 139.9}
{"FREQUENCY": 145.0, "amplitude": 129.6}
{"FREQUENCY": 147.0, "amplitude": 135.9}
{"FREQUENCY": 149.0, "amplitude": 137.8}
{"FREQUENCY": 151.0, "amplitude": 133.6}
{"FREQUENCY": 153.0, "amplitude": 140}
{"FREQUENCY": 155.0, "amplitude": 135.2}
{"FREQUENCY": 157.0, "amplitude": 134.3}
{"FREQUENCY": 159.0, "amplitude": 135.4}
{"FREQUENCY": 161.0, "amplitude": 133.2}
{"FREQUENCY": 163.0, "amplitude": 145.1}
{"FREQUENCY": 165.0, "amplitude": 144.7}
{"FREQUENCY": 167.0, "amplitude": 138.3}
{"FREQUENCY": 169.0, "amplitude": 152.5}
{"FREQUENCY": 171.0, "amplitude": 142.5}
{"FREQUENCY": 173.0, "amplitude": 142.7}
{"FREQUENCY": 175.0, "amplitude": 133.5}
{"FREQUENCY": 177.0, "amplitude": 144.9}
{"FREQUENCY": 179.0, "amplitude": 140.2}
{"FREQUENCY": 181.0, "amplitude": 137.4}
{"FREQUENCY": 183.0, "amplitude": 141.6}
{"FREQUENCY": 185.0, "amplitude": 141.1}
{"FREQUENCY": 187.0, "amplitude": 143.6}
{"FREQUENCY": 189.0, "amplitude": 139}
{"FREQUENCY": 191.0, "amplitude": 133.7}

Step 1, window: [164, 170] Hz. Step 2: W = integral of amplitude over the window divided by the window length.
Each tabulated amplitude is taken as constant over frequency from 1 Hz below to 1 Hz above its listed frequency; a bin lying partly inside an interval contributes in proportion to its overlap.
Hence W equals 145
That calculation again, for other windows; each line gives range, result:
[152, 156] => 138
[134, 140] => 125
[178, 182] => 139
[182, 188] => 142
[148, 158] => 136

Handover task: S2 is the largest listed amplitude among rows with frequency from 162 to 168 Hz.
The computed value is 145.1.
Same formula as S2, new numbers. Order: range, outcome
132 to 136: 131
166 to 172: 152.5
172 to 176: 142.7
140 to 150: 139.9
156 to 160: 135.4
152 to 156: 140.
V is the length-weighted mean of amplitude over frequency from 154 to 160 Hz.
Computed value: 135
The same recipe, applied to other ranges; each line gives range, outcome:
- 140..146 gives 132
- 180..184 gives 140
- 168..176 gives 143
